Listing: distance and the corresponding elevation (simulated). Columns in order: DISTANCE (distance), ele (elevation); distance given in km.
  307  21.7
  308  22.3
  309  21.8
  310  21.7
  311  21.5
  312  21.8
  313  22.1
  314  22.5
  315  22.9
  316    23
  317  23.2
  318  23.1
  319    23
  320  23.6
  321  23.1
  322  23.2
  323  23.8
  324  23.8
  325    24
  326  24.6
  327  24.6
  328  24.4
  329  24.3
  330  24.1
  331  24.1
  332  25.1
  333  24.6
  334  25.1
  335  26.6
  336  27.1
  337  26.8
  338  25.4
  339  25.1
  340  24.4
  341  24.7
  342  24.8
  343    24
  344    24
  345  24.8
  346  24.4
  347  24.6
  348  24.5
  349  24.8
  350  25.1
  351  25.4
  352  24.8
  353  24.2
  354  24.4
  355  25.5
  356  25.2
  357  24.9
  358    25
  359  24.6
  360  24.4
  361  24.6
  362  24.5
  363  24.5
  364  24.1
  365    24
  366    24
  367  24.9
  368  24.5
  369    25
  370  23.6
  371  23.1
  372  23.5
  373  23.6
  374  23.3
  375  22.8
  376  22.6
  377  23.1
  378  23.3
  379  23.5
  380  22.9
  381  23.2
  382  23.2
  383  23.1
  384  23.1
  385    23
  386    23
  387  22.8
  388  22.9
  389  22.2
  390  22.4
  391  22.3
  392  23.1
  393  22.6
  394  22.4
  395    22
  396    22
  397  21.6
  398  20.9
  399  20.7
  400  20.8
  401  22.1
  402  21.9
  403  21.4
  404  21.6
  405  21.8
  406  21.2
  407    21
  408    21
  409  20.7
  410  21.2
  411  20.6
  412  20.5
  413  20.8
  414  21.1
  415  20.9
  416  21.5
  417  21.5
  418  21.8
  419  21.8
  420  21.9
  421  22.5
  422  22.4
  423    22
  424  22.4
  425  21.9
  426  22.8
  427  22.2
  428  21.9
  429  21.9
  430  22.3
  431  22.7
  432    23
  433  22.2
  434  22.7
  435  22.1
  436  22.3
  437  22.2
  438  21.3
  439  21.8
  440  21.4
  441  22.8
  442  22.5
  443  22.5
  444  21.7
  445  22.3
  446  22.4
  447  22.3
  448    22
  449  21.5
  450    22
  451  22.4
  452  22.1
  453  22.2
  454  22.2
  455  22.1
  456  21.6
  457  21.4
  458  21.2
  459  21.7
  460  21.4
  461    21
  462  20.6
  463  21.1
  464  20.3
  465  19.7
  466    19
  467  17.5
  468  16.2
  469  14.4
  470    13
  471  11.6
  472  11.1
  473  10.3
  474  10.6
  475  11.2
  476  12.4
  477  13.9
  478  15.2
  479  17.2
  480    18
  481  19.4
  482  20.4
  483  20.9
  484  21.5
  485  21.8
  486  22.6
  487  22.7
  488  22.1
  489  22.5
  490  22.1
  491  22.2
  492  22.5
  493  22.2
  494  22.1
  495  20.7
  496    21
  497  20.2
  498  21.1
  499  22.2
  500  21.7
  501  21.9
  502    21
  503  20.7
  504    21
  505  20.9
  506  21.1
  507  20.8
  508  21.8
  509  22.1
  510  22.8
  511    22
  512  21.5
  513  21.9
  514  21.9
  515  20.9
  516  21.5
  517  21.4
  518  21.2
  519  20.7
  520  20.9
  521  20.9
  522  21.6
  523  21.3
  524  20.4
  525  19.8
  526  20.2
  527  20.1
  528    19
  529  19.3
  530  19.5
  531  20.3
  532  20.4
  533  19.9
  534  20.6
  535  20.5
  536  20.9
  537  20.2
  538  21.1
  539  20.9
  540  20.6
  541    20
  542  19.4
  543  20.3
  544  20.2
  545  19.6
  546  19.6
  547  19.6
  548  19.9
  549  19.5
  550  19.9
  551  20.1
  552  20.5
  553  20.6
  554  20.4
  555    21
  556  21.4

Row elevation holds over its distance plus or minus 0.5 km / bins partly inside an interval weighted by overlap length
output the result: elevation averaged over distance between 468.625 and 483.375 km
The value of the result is 14.6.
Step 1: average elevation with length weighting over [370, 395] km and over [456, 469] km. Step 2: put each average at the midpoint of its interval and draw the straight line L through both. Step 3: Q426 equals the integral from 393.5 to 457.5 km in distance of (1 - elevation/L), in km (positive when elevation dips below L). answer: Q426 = -1.6 km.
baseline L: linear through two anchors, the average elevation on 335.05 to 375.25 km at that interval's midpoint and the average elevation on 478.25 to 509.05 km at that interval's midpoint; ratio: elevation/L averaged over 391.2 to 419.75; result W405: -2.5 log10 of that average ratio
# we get 0.09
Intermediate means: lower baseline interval 24.6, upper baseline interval 21.2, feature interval 21.5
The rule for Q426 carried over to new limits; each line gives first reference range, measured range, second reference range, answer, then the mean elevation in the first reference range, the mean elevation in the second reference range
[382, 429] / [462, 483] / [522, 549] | 5.1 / 21.9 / 20.2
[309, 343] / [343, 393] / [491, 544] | -1.2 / 24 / 20.9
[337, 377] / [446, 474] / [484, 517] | 4.0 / 24.4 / 21.7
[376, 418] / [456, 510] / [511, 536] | 4.4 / 22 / 20.7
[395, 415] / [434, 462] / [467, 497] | -3.6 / 21.2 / 18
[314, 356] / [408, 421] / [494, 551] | 0.9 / 24.4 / 20.7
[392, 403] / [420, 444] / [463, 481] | -4.6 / 21.8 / 15.1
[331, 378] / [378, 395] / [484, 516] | 0.8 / 24.5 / 21.7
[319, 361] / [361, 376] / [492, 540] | 0.1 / 24.7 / 21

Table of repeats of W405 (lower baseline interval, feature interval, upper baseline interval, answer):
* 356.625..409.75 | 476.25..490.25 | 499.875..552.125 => 0.08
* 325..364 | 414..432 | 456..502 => -0.03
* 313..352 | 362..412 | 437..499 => 0.00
